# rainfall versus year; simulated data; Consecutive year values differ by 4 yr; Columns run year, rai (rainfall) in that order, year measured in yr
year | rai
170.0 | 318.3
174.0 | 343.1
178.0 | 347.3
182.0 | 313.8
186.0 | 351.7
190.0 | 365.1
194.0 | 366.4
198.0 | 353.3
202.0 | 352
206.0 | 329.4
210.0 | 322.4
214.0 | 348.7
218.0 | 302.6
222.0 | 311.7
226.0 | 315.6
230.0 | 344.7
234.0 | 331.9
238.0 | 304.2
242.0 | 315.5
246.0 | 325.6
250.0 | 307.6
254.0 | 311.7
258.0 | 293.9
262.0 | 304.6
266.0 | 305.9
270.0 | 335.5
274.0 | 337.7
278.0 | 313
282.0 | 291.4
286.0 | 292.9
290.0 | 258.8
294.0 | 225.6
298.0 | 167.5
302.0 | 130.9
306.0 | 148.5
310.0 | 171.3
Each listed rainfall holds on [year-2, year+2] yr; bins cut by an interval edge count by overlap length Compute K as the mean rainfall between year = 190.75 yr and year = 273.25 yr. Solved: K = 325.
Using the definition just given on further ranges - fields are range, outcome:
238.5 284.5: 312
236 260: 310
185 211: 350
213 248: 322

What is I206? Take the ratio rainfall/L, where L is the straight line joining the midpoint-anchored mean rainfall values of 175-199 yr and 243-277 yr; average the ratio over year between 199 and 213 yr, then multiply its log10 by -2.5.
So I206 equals 0.01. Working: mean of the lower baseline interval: 349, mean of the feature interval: 337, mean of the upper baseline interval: 315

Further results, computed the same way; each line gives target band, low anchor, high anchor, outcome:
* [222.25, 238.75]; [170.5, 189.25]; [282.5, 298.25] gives -0.09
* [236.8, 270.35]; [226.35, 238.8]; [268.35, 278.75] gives 0.06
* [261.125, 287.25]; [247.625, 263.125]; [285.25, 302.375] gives -0.19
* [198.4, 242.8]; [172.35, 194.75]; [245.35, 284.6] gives 0.01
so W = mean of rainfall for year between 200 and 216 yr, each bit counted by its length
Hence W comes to 338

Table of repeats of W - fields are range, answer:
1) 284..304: 215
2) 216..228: 310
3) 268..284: 319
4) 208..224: 321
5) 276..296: 276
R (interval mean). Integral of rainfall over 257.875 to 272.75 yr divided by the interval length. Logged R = 313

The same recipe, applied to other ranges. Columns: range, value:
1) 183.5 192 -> 356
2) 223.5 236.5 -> 329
